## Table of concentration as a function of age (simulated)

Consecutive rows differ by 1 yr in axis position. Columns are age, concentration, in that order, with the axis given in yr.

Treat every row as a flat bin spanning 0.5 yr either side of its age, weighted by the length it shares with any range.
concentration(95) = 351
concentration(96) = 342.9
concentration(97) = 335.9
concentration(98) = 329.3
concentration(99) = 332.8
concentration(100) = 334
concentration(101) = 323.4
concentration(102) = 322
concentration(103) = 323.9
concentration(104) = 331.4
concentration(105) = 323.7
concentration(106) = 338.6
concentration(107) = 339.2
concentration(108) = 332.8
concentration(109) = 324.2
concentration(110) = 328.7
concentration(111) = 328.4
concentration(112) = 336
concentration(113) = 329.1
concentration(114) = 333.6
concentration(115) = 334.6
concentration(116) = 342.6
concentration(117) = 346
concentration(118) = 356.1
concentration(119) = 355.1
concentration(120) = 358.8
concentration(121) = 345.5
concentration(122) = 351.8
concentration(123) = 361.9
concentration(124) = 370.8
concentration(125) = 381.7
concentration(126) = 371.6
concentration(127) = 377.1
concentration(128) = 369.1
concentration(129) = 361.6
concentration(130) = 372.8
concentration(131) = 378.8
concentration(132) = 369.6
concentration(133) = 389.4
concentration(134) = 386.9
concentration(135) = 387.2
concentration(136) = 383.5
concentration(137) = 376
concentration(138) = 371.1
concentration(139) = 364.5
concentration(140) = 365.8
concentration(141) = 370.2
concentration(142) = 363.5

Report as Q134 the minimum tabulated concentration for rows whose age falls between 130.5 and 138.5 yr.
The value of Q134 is 369.6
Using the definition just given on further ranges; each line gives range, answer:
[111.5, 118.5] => 329.1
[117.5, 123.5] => 345.5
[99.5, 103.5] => 322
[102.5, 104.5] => 323.9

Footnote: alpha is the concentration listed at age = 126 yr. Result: 371.6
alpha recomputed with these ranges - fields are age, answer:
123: 361.9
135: 387.2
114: 333.6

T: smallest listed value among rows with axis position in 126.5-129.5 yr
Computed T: 361.6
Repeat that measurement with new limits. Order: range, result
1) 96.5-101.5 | 323.4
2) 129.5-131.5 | 372.8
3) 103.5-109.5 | 323.7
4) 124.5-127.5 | 371.6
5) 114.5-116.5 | 334.6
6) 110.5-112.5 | 328.4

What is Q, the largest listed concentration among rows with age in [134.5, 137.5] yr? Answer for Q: 387.2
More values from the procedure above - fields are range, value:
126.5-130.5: 377.1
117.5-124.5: 370.8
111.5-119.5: 356.1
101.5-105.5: 331.4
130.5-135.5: 389.4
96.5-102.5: 335.9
